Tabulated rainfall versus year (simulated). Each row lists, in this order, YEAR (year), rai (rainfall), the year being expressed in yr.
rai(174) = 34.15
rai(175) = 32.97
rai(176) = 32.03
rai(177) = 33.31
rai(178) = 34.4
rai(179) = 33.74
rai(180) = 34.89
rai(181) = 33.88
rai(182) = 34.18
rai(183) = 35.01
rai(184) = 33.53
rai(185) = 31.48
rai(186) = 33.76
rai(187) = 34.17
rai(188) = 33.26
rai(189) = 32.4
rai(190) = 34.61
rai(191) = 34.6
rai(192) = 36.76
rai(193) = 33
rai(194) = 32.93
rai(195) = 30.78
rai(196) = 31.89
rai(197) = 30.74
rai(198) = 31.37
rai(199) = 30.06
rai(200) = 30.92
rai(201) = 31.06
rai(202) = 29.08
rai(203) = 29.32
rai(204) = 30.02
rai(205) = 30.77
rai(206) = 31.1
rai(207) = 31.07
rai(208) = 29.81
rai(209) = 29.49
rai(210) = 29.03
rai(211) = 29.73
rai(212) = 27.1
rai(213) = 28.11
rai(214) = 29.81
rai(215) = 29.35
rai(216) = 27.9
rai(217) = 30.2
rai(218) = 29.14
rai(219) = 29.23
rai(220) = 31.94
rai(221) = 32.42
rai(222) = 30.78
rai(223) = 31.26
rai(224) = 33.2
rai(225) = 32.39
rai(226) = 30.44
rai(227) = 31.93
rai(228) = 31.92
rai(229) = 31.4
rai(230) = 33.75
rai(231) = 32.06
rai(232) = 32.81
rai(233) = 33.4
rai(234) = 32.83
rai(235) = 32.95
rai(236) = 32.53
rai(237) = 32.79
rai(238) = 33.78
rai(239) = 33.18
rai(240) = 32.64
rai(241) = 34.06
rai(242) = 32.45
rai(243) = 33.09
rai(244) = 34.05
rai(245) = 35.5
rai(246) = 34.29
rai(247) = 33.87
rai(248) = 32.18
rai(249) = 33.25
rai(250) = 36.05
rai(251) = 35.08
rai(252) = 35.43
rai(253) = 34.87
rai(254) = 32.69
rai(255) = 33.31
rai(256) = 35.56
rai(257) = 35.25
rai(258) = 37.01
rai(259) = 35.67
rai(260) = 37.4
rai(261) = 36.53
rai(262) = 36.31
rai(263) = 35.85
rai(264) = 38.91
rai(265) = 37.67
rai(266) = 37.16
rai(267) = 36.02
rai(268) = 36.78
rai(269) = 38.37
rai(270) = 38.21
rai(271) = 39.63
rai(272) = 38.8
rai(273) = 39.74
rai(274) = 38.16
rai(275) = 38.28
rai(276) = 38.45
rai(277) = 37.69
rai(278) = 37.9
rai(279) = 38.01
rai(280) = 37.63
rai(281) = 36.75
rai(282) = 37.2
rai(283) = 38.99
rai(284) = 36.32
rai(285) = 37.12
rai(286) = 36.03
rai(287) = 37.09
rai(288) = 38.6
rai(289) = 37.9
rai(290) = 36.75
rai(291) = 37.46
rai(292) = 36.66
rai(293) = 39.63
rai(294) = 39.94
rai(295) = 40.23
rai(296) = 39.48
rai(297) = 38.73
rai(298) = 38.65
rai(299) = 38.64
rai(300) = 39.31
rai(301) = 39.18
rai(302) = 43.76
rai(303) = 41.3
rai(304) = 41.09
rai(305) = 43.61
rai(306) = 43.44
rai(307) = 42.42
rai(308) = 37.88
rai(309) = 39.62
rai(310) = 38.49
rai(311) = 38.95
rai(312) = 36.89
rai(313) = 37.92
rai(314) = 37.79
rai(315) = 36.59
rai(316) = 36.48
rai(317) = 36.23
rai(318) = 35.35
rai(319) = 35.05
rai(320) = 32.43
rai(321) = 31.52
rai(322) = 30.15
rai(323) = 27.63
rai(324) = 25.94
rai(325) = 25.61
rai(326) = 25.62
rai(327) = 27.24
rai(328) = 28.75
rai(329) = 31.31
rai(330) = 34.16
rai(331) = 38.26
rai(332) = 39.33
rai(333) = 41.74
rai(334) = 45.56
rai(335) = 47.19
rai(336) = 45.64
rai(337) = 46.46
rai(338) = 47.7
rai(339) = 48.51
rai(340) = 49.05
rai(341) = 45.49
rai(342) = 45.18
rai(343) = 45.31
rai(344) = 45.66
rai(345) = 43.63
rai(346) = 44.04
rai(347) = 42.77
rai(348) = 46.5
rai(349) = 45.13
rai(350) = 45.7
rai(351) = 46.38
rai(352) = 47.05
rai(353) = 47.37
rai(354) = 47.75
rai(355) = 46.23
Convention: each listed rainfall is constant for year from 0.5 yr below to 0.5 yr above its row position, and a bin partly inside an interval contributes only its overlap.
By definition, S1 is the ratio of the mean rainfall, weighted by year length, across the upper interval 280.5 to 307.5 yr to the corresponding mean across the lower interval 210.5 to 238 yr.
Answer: 1.25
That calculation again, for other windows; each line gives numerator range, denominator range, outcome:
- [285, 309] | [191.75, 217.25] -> 1.30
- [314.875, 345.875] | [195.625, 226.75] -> 1.25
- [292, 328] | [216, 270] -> 1.08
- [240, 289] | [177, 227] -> 1.15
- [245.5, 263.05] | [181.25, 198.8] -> 1.06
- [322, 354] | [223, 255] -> 1.23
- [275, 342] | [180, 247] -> 1.19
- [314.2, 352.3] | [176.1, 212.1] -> 1.22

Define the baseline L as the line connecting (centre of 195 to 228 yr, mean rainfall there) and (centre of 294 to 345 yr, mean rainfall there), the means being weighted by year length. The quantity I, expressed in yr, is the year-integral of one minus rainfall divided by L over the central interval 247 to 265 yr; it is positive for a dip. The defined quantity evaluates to -0.9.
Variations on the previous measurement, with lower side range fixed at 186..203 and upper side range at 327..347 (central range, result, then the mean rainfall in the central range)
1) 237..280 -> 1.1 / 35.9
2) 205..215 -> 1.2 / 29.5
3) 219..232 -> 1.0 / 31.9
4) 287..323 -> 1.8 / 38.1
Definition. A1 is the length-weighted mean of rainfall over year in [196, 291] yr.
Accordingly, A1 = 33.9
